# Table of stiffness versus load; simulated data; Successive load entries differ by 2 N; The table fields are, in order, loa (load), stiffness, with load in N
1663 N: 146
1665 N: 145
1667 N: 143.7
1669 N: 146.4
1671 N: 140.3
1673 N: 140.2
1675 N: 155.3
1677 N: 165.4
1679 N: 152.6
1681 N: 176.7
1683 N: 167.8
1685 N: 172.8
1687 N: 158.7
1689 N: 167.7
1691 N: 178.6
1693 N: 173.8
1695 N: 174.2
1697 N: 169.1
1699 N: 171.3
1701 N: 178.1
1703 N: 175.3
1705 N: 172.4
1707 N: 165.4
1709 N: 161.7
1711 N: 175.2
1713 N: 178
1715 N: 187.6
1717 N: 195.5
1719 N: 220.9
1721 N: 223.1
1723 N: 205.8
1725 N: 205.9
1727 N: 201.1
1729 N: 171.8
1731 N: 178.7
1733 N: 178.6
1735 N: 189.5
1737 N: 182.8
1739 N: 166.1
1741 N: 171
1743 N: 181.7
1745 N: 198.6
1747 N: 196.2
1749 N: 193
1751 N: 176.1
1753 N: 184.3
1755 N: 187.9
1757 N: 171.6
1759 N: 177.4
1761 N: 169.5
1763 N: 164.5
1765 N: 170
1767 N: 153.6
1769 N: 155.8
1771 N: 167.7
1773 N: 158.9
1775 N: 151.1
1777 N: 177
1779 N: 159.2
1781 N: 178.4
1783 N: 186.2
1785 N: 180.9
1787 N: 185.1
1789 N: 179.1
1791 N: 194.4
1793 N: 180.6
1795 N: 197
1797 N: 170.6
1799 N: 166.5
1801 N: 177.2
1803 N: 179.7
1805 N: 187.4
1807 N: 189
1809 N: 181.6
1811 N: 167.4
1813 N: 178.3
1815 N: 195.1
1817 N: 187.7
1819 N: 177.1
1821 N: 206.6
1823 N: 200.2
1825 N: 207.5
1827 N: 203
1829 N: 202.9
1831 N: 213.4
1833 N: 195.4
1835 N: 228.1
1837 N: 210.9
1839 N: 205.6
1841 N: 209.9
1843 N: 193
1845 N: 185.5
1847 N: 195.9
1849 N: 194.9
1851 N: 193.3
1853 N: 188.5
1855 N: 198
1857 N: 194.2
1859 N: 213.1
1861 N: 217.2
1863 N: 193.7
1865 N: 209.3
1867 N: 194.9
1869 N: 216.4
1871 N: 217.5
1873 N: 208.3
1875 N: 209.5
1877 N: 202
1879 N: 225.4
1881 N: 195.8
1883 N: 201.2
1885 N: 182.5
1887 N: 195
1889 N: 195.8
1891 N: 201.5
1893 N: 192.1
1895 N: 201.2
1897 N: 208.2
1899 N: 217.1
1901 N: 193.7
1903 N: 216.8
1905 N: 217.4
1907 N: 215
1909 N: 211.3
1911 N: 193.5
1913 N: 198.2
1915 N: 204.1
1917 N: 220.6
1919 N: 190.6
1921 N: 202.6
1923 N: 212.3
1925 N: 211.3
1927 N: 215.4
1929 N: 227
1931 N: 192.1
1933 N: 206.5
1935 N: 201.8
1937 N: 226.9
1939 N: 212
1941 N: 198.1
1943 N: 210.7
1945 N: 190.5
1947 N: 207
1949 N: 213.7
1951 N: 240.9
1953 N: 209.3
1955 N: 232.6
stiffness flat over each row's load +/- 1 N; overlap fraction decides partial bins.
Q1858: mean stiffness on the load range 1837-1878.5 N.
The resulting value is 203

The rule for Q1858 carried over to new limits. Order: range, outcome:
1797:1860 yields 194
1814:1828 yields 197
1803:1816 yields 183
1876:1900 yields 201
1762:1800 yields 172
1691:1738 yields 184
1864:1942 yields 206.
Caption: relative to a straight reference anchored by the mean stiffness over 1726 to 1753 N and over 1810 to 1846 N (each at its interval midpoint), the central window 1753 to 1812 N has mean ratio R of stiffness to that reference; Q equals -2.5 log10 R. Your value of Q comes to 0.09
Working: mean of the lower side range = 184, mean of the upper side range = 198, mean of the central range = 175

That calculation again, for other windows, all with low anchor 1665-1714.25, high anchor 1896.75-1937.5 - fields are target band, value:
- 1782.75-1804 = 0.019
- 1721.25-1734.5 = -0.120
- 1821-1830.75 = -0.075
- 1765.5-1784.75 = 0.095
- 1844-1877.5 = -0.023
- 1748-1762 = -0.016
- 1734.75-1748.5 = -0.054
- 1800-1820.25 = 0.033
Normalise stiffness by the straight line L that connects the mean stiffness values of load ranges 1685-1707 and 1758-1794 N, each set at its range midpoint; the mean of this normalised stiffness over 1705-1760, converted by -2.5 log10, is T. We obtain -0.09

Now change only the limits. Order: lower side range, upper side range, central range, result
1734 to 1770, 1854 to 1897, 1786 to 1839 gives -0.006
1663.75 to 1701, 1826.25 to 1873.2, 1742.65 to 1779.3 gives 0.046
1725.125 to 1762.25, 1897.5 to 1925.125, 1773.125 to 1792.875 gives 0.072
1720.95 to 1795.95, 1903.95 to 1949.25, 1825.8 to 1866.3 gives -0.044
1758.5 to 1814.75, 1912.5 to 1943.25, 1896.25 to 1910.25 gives -0.046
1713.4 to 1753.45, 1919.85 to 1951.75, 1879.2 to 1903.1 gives 0.030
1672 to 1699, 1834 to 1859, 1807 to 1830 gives 0.016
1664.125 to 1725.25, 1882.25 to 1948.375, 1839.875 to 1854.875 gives 0.001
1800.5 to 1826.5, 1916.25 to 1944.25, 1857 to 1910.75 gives -0.027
